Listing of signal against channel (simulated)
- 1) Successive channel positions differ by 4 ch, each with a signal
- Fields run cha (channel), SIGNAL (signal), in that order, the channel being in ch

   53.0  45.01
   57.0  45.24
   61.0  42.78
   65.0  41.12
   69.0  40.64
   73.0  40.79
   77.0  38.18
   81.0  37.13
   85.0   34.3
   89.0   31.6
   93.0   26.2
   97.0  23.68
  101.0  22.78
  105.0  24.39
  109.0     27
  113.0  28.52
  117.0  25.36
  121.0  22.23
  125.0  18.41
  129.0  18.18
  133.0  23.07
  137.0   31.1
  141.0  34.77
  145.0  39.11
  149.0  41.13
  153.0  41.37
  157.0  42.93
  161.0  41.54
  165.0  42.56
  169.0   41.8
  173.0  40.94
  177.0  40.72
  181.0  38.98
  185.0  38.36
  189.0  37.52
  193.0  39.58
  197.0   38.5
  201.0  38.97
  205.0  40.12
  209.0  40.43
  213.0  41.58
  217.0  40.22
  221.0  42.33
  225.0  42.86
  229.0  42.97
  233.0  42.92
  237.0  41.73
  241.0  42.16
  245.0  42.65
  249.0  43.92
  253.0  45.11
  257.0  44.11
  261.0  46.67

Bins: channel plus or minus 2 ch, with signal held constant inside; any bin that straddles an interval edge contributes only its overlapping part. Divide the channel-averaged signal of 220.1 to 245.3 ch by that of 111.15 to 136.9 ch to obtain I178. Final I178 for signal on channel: 1.8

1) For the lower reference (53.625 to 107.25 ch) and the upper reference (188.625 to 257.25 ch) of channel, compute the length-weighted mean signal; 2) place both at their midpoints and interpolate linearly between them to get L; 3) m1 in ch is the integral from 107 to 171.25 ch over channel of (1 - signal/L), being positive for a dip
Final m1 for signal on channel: 8.97 ch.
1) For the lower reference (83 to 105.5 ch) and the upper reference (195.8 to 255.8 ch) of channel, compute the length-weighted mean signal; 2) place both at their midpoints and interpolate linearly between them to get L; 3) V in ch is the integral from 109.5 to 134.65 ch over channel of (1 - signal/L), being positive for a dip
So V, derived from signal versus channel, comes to 6.1 ch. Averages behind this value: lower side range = 27.3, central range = 22.9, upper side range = 41.8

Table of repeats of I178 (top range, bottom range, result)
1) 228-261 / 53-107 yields 1.24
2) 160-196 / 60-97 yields 1.11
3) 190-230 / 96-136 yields 1.73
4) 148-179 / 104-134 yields 1.78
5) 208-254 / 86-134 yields 1.73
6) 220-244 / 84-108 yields 1.58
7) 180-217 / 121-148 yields 1.43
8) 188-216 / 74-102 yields 1.27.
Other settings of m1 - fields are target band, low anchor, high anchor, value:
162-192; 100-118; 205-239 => -4.1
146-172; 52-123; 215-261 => -2.8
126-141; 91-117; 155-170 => 4.0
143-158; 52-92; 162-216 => -0.5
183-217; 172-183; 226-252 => 1.4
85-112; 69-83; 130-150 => 7.4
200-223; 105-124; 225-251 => -1.0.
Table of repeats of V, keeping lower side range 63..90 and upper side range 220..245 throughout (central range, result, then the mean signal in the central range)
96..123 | 9.7 ch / 24.9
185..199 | 1.0 ch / 38.5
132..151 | 2.6 ch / 34.4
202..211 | 0.3 ch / 40.1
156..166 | -0.5 ch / 42.3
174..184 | 0.3 ch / 39.8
